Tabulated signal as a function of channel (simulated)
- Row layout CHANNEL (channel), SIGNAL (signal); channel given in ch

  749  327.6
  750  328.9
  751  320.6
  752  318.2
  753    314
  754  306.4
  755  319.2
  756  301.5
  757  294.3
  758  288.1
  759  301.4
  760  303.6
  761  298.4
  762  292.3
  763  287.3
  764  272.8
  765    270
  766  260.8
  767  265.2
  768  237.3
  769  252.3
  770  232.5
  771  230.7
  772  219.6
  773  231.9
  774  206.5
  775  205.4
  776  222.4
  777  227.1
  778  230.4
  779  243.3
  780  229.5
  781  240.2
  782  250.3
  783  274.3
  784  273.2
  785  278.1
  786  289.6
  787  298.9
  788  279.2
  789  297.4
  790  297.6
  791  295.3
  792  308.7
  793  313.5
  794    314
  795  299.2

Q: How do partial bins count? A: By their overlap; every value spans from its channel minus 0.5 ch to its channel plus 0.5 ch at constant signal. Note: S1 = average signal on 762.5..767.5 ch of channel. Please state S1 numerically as 271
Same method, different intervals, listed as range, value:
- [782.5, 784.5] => 274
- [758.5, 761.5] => 301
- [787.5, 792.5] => 296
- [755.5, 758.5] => 295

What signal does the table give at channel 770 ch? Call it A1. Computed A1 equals 232.5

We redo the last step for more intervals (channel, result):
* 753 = 314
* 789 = 297.4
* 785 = 278.1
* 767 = 265.2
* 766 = 260.8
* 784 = 273.2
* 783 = 274.3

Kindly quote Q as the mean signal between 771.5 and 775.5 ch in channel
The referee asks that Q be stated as 216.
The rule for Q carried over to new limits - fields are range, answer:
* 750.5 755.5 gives 316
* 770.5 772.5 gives 225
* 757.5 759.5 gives 295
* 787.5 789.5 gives 288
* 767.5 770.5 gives 241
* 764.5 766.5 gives 265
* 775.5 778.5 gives 227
